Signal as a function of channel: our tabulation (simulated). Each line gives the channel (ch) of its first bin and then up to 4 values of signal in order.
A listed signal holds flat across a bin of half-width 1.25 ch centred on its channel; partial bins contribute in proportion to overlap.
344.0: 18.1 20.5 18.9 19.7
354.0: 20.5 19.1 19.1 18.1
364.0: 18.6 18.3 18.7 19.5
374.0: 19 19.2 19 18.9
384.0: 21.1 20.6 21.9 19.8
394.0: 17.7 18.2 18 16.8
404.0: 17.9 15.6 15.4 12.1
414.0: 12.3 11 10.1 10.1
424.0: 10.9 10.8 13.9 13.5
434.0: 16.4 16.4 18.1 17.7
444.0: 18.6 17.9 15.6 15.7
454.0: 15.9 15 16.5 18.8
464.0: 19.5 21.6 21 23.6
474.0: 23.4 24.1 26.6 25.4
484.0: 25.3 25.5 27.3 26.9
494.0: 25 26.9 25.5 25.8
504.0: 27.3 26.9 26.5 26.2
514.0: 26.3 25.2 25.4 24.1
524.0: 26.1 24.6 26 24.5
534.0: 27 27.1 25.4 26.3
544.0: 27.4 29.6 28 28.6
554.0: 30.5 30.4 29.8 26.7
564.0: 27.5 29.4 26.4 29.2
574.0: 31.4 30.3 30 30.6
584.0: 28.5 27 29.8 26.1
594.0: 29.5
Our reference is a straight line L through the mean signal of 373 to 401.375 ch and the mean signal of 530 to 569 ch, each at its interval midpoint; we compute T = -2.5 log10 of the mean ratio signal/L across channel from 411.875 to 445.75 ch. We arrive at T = 0.48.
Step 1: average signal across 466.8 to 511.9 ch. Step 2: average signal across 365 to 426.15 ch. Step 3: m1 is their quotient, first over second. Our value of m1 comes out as 1.52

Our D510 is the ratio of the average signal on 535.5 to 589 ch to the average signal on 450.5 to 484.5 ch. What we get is 1.4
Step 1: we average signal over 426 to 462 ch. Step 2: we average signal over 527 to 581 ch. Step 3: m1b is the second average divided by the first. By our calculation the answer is 1.7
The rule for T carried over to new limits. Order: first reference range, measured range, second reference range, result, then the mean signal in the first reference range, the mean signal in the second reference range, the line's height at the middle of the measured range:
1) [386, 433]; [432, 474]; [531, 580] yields 0.053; 15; 28.3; 19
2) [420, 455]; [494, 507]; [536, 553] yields -0.174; 15.1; 27.5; 22.4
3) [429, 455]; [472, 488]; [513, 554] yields -0.210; 16.5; 26.5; 20.6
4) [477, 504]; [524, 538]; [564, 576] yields 0.069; 26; 29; 27.5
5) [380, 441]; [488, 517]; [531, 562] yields -0.103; 15.8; 27.9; 24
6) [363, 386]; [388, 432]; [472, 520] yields 0.381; 19.2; 25.8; 21.1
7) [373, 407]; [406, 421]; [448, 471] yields 0.433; 18.9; 17.9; 18.6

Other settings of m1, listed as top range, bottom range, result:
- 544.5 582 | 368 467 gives 1.76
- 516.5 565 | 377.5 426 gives 1.68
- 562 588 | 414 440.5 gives 2.21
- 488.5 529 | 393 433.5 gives 1.85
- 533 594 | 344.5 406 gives 1.49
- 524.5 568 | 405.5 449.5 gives 1.94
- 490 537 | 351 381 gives 1.36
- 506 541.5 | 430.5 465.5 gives 1.53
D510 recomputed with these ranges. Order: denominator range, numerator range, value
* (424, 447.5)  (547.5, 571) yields 1.83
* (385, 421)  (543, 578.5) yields 1.79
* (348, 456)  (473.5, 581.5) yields 1.60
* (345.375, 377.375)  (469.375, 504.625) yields 1.33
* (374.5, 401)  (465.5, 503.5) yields 1.29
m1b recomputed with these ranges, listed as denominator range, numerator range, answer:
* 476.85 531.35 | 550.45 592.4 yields 1.12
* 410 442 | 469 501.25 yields 1.91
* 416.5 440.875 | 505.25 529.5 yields 1.93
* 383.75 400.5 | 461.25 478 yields 1.13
